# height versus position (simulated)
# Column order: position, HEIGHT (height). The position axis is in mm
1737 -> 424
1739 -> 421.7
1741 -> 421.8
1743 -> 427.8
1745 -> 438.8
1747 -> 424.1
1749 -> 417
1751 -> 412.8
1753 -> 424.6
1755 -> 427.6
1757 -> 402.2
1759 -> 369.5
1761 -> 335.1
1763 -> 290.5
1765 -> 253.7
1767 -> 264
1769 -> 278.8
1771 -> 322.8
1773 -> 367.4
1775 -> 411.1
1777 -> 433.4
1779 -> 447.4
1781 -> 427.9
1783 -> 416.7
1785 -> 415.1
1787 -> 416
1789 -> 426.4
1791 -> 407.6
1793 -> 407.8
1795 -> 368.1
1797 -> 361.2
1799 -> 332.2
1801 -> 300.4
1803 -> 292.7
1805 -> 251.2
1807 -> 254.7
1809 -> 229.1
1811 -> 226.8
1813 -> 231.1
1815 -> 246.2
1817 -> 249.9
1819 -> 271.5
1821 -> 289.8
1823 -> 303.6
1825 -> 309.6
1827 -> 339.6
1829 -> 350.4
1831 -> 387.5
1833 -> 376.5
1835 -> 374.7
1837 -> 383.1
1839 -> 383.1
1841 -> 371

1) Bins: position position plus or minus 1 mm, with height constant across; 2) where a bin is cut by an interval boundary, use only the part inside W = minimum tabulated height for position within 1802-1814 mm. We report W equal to 226.8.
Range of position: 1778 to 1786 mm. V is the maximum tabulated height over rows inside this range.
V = 447.4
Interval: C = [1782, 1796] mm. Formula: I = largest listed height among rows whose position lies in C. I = 426.4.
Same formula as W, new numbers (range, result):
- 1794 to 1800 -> 332.2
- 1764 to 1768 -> 253.7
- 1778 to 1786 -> 415.1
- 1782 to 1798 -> 361.2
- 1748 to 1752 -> 412.8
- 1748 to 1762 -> 335.1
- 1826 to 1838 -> 339.6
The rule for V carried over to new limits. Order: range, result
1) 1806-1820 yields 271.5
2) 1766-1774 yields 367.4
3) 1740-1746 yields 438.8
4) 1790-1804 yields 407.8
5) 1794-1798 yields 368.1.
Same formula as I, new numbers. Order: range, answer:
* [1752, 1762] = 427.6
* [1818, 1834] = 387.5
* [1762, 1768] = 290.5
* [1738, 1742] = 421.8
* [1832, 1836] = 376.5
